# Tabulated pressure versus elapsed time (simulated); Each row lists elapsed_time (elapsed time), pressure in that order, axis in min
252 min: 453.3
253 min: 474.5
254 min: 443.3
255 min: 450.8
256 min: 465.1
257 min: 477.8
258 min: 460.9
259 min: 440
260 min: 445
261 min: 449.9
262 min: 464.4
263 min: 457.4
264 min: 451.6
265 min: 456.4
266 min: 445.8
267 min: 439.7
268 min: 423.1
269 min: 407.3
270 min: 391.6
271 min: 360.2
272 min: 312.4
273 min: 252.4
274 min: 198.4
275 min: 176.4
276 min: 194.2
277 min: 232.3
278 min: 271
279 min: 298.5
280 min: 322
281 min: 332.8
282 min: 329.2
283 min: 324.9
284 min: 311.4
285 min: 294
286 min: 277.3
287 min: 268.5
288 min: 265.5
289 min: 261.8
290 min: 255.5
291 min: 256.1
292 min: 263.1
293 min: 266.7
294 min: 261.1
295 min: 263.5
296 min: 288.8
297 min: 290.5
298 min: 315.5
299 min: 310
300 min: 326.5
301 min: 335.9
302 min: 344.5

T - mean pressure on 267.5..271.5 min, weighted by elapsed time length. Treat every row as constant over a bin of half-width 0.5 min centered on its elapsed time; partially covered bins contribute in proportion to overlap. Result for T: 396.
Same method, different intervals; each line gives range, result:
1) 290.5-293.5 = 262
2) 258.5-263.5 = 451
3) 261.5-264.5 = 458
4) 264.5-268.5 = 441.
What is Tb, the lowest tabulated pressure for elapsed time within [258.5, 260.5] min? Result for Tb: 440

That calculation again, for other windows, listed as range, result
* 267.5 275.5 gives 176.4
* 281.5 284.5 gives 311.4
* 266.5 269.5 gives 407.3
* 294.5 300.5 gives 263.5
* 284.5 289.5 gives 261.8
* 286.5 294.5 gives 255.5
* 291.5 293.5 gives 263.1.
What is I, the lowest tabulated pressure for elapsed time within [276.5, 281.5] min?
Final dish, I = 232.3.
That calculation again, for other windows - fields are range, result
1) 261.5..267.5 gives 439.7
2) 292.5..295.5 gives 261.1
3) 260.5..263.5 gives 449.9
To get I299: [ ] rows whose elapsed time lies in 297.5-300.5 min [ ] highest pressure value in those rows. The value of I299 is 326.5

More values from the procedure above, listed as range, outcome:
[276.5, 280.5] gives 322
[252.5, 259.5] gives 477.8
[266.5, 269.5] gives 439.7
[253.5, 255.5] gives 450.8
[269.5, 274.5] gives 391.6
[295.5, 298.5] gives 315.5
